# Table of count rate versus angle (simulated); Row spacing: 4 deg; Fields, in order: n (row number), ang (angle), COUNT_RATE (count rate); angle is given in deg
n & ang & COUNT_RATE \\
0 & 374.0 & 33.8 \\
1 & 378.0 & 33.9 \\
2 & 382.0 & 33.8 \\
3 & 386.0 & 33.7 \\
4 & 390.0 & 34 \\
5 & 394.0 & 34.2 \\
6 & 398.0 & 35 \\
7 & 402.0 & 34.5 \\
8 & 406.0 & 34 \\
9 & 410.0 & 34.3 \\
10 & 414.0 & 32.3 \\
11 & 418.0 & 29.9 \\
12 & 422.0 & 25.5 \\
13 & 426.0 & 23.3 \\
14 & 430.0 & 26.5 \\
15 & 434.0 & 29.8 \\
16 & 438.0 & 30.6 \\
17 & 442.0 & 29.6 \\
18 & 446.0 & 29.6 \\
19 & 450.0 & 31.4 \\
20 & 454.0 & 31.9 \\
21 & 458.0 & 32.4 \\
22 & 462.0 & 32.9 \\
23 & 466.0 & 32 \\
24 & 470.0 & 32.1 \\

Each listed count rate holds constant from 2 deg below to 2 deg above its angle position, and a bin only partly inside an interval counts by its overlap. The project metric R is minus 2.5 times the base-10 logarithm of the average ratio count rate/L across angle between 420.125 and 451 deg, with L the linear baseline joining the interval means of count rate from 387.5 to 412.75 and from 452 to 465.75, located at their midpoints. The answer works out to 0.17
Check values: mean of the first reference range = 34.3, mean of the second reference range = 32.3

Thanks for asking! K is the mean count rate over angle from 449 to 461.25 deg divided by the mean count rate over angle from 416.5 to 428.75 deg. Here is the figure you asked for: 1.23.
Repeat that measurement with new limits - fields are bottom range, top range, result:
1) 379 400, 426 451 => 0.85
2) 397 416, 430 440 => 0.87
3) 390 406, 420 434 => 0.75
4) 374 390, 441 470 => 0.93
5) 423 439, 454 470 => 1.19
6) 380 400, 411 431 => 0.82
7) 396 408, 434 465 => 0.90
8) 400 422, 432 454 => 0.94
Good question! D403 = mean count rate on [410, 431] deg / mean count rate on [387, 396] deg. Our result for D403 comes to 0.83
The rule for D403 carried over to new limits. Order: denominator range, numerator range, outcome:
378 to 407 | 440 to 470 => 0.92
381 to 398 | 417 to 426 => 0.78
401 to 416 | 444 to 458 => 0.92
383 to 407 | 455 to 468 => 0.95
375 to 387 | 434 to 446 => 0.89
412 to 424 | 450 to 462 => 1.10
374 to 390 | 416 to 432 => 0.78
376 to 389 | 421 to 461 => 0.86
